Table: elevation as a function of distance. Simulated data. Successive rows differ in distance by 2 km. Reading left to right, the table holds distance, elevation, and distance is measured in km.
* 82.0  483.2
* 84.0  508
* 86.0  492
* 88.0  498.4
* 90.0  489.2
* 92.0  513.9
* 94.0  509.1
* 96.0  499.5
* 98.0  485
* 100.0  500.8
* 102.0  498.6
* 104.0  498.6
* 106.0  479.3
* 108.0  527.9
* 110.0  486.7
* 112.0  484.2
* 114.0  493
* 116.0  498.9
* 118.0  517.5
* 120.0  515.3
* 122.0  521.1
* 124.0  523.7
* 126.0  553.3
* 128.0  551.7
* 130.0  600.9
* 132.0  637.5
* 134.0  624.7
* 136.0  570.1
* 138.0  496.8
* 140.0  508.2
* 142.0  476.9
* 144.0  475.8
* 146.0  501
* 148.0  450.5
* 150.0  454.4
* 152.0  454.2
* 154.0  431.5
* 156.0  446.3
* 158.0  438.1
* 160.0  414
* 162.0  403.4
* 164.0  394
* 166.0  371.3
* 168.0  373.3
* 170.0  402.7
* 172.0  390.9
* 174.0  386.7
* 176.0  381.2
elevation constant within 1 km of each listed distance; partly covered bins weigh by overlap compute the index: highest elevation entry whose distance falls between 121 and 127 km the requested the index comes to 553.3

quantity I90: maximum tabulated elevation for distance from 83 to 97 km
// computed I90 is 513.9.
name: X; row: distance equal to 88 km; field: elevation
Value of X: 498.4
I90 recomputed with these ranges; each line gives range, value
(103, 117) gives 527.9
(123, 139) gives 637.5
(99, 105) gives 500.8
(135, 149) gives 570.1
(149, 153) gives 454.4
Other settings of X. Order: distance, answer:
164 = 394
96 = 499.5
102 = 498.6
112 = 484.2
